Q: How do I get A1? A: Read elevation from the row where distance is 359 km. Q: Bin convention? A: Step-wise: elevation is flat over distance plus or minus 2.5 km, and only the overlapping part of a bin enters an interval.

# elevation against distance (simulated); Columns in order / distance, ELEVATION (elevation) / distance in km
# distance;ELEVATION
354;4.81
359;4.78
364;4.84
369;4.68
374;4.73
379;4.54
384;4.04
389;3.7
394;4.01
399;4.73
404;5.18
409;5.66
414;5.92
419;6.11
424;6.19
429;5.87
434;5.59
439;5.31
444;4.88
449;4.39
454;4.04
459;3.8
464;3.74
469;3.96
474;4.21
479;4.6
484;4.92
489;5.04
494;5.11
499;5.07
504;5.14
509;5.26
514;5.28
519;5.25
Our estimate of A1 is 4.78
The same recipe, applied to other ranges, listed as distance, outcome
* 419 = 6.11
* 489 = 5.04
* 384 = 4.04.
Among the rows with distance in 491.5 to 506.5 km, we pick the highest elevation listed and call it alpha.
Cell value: 5.14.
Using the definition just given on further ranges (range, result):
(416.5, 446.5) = 6.19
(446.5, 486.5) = 4.92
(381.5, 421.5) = 6.11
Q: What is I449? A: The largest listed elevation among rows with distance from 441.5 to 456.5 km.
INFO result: 4.88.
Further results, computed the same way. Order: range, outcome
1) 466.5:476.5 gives 4.21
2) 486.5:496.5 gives 5.11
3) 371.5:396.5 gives 4.73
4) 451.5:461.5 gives 4.04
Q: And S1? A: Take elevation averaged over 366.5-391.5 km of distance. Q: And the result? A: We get 4.34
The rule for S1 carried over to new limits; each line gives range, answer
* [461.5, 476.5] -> 3.97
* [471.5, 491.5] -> 4.69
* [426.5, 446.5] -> 5.41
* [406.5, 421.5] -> 5.9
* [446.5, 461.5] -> 4.08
